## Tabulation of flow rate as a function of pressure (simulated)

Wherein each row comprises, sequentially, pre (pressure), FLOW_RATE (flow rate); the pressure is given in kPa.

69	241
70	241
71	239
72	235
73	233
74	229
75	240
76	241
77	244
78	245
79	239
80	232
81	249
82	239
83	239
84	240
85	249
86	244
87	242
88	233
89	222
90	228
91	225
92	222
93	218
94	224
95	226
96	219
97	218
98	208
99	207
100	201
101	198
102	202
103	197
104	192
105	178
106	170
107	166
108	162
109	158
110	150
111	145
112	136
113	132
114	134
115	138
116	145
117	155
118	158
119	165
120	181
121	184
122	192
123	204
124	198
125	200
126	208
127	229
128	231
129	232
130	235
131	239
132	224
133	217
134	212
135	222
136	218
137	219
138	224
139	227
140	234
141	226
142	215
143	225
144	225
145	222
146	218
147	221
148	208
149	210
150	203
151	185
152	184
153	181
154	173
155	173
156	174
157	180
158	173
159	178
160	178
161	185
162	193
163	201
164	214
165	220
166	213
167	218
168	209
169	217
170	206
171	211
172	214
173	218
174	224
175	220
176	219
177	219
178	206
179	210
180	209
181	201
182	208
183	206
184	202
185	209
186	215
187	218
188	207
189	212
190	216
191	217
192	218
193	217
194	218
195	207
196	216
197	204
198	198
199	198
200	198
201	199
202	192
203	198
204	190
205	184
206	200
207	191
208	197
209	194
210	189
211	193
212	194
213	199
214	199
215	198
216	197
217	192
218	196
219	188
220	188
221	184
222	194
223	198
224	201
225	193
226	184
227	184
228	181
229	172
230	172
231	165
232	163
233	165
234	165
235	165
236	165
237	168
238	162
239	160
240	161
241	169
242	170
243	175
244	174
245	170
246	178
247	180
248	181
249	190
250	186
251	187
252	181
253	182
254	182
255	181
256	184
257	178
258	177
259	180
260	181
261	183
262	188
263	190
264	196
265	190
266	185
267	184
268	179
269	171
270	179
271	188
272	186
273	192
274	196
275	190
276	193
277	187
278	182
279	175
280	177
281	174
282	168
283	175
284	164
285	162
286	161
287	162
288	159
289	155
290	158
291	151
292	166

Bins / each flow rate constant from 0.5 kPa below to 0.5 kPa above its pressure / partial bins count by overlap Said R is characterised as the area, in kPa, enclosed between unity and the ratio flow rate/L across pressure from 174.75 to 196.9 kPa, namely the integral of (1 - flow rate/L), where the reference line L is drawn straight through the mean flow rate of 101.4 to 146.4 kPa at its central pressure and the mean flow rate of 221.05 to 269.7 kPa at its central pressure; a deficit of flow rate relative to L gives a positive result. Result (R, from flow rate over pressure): -3.06 kPa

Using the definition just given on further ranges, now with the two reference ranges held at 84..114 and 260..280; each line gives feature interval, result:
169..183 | -1.4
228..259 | 2.3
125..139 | -1.9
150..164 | 0.8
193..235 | -0.3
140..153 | -1.1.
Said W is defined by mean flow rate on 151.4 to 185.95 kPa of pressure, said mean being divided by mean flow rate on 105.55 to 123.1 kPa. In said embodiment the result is 1.3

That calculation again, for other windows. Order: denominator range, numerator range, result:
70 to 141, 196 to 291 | 0.87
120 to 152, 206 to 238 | 0.86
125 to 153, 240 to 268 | 0.83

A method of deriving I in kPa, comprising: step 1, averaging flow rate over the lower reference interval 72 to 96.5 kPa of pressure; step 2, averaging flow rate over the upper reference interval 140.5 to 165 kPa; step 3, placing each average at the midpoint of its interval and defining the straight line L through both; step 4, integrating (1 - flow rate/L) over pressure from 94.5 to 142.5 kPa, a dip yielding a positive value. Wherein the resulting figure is 4.7 kPa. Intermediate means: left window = 234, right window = 198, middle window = 194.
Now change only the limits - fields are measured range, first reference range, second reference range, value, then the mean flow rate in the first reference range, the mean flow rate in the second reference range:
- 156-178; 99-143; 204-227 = -1.3 kPa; 192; 193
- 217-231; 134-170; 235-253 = -0.5 kPa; 205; 174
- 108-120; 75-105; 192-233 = 3.8 kPa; 225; 193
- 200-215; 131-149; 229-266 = -0.1 kPa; 221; 176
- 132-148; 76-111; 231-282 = -1.4 kPa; 214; 179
